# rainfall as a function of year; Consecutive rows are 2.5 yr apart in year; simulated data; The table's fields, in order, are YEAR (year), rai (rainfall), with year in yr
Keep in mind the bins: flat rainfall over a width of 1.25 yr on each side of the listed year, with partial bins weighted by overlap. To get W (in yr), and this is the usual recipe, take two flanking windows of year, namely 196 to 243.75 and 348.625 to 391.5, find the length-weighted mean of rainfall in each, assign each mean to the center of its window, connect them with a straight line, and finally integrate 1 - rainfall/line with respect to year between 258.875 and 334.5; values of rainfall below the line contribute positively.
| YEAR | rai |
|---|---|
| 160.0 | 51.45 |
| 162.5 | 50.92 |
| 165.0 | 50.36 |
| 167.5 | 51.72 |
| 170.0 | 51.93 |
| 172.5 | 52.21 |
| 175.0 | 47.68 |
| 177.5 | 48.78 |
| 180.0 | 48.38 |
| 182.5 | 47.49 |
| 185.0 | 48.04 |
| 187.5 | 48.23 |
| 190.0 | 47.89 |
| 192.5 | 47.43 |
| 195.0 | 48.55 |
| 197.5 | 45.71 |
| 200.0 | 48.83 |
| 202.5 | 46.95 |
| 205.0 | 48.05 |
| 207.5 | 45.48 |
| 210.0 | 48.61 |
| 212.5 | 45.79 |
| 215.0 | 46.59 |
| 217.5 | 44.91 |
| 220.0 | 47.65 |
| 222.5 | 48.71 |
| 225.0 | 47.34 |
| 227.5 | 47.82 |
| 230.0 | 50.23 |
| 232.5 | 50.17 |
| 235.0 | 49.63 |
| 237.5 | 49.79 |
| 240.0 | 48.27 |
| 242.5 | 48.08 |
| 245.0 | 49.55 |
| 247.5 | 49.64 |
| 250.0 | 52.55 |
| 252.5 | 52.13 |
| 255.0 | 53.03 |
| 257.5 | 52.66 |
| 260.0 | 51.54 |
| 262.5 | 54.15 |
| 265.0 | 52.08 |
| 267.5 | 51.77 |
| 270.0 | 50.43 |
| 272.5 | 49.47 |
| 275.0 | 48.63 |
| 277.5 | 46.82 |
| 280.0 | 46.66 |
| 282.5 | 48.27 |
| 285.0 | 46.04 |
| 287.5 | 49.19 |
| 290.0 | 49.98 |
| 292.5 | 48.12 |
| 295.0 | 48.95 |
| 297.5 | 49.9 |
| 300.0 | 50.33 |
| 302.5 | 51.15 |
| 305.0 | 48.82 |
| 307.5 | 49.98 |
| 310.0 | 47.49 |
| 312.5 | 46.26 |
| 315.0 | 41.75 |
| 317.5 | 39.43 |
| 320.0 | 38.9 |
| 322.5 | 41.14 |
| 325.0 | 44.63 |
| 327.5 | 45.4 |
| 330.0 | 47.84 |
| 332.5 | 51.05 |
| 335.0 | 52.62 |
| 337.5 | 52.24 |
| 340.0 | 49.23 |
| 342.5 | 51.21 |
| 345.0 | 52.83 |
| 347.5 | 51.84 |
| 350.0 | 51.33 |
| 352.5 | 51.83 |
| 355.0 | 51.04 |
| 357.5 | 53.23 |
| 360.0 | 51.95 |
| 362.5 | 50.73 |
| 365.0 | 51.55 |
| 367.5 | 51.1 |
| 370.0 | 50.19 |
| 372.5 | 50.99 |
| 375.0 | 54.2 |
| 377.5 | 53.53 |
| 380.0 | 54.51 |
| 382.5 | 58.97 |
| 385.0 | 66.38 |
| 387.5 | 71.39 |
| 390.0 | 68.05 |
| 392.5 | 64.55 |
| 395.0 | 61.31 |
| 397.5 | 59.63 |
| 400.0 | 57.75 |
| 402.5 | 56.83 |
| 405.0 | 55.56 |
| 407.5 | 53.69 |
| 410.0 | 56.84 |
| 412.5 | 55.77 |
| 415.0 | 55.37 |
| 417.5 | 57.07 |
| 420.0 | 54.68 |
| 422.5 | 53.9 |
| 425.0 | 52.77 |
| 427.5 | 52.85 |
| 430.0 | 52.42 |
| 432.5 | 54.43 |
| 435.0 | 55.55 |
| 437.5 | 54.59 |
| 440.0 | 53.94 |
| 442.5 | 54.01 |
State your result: 5.4 yr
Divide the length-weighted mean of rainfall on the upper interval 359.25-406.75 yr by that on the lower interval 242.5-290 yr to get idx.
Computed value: 1.14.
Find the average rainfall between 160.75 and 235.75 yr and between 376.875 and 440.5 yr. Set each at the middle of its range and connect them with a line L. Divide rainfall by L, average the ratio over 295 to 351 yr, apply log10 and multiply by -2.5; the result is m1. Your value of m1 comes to 0.12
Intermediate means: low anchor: 48.4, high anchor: 57.5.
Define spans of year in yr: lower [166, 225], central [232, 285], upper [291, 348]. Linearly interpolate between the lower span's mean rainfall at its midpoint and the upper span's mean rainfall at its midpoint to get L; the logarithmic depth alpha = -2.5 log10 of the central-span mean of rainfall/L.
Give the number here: -0.05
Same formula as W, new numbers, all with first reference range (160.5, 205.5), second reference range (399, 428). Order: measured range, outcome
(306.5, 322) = 2.6 yr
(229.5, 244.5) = 0.3 yr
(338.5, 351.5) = 0.5 yr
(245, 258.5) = -0.3 yr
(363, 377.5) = 0.6 yr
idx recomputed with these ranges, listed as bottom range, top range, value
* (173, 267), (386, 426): 1.20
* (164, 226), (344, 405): 1.17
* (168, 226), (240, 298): 1.04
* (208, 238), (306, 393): 1.07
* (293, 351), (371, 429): 1.20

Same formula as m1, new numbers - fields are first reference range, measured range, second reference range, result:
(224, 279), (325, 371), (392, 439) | 0.06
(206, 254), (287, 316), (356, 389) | 0.07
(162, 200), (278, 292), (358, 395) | 0.11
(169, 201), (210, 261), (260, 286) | 0.00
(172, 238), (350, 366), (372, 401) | 0.13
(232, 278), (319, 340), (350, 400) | 0.16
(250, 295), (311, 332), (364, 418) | 0.22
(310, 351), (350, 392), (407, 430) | -0.10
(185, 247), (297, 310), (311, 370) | -0.03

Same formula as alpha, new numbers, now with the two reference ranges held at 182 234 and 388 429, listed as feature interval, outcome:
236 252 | -0.01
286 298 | 0.06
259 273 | -0.03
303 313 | 0.09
